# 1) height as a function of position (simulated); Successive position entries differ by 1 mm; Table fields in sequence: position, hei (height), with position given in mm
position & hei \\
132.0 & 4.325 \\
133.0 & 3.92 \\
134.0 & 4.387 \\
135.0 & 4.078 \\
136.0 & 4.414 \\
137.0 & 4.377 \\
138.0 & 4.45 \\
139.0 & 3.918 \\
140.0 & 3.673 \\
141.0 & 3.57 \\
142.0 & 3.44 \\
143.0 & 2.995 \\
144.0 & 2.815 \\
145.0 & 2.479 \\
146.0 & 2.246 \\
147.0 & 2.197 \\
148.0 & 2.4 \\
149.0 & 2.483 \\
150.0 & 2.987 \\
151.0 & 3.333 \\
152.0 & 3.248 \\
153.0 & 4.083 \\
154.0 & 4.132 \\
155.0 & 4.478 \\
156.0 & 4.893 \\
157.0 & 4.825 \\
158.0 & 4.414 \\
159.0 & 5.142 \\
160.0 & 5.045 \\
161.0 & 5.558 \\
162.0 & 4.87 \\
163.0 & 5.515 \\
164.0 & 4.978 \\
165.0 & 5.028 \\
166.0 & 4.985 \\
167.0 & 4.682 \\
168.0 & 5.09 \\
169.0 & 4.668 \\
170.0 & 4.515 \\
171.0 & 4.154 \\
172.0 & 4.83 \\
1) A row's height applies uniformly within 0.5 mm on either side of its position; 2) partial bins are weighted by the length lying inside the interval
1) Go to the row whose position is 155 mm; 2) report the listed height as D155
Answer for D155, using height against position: 4.478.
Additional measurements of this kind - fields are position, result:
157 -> 4.825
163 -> 5.515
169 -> 4.668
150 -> 2.987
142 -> 3.44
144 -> 2.815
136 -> 4.414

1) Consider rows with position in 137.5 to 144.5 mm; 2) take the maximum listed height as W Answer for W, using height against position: 4.45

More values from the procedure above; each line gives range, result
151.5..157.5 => 4.893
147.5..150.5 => 2.987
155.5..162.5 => 5.558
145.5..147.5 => 2.246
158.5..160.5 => 5.142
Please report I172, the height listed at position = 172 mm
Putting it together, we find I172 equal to 4.83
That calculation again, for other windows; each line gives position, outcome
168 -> 5.09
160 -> 5.045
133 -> 3.92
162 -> 4.87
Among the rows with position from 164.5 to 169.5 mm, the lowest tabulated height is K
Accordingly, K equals 4.668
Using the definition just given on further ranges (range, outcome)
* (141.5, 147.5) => 2.197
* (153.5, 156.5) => 4.132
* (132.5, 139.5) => 3.918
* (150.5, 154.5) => 3.248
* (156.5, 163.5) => 4.414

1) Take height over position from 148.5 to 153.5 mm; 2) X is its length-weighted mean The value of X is 3.23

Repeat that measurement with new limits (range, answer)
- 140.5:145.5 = 3.06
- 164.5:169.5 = 4.89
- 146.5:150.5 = 2.52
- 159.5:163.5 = 5.25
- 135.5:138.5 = 4.41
